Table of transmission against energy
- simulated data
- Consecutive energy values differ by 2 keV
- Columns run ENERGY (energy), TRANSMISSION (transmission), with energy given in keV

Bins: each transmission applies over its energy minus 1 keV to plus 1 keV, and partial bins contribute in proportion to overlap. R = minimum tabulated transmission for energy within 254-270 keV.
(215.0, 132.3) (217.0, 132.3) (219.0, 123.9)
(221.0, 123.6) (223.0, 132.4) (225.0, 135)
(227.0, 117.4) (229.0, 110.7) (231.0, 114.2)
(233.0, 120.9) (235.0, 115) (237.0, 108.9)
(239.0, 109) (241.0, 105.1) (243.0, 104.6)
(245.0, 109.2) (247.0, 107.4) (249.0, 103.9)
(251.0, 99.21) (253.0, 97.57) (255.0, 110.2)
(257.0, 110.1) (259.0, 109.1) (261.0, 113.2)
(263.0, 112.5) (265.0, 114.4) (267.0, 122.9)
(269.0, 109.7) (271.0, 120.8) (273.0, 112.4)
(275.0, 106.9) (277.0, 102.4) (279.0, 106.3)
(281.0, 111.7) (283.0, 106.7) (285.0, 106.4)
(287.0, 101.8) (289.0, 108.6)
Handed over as 109.1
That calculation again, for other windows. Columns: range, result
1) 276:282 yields 102.4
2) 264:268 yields 114.4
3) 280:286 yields 106.4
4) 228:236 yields 110.7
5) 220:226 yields 123.6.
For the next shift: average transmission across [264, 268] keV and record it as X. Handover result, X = 119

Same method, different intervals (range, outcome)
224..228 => 126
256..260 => 110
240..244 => 105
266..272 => 118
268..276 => 112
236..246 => 107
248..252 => 102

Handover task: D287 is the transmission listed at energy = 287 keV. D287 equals 101.8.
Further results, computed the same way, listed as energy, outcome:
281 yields 111.7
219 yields 123.9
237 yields 108.9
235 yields 115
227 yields 117.4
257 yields 110.1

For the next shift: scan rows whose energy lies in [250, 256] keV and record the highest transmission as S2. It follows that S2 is 110.2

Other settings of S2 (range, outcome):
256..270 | 122.9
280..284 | 111.7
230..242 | 120.9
